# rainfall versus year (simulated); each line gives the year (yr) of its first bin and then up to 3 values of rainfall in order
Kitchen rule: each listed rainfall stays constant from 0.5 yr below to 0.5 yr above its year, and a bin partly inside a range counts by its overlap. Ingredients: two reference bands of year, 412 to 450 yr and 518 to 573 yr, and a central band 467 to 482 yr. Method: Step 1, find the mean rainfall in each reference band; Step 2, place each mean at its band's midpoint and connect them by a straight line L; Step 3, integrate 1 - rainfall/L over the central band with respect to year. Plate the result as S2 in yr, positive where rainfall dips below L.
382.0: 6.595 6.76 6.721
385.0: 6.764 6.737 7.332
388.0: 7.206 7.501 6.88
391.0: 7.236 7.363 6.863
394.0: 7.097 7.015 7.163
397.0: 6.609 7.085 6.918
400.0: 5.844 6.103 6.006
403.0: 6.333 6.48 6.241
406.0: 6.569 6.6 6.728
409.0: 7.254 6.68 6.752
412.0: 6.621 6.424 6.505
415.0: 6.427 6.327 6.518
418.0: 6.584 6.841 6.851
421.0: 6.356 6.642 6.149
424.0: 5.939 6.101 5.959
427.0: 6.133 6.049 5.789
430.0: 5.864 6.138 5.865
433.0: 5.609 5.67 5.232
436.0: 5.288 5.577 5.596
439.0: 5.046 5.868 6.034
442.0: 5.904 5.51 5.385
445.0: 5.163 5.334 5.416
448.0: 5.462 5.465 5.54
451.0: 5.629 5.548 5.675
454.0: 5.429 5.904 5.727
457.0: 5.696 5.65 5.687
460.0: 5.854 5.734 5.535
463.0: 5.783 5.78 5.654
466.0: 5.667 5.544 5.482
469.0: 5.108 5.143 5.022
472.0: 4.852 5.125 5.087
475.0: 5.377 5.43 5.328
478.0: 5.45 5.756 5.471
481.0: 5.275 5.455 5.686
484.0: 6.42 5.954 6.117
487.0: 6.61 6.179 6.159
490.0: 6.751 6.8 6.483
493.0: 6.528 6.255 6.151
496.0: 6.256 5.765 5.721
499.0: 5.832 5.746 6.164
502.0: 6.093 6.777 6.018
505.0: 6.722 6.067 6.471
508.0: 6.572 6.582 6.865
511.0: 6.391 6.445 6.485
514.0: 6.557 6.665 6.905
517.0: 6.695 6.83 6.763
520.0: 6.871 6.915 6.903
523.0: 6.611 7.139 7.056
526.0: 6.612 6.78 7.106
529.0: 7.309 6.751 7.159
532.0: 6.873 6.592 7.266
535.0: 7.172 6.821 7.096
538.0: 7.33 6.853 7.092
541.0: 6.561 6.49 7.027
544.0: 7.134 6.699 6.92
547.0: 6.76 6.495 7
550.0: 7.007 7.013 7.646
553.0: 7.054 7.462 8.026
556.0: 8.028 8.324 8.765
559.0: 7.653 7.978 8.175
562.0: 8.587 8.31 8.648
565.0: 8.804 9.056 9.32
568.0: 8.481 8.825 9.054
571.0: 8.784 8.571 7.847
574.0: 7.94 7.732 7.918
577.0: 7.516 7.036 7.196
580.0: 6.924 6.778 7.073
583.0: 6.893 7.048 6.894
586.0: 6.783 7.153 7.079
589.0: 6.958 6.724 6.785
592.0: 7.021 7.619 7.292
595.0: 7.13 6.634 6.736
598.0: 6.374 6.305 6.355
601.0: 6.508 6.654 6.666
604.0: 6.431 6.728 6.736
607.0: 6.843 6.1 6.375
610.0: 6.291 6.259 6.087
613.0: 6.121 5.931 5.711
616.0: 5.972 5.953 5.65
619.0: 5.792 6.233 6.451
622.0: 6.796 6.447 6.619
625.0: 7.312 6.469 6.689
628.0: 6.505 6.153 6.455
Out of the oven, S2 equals 2.8 yr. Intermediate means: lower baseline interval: 5.92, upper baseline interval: 7.47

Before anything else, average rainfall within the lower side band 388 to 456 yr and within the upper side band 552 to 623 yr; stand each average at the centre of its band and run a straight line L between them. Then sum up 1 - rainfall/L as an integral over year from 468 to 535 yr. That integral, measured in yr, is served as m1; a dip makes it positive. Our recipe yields 4.2 yr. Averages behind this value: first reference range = 6.19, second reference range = 7.2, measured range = 6.26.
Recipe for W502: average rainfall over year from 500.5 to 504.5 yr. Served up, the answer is 6.26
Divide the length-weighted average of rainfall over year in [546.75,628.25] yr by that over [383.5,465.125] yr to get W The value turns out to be 1.16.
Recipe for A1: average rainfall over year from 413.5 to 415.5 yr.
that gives 6.47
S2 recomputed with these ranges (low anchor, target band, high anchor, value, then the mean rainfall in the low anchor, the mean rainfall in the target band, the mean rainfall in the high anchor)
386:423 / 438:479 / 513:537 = 7.8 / 6.71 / 5.5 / 6.88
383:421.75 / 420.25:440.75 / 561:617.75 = 2.8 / 6.72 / 5.86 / 7.17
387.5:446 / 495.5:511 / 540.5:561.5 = 1.6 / 6.31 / 6.25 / 7.34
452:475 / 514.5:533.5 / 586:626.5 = -3.0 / 5.5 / 6.87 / 6.54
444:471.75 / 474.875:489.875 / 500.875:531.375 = 0.5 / 5.53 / 5.81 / 6.69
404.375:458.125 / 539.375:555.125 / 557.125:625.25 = -0.4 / 5.99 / 7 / 7.14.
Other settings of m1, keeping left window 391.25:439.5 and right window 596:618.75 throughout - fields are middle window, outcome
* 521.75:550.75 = -2.75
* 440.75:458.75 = 2.14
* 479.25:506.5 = 0.86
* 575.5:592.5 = -1.97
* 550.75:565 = -3.85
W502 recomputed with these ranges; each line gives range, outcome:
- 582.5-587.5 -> 6.95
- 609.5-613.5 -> 6.19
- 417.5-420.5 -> 6.76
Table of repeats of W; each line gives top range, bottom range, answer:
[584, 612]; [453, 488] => 1.20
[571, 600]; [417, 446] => 1.21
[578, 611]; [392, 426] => 1.03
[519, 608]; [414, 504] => 1.25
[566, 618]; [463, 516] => 1.18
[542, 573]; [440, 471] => 1.42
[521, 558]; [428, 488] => 1.27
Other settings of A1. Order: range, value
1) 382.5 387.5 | 6.86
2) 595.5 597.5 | 6.69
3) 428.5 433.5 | 5.85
